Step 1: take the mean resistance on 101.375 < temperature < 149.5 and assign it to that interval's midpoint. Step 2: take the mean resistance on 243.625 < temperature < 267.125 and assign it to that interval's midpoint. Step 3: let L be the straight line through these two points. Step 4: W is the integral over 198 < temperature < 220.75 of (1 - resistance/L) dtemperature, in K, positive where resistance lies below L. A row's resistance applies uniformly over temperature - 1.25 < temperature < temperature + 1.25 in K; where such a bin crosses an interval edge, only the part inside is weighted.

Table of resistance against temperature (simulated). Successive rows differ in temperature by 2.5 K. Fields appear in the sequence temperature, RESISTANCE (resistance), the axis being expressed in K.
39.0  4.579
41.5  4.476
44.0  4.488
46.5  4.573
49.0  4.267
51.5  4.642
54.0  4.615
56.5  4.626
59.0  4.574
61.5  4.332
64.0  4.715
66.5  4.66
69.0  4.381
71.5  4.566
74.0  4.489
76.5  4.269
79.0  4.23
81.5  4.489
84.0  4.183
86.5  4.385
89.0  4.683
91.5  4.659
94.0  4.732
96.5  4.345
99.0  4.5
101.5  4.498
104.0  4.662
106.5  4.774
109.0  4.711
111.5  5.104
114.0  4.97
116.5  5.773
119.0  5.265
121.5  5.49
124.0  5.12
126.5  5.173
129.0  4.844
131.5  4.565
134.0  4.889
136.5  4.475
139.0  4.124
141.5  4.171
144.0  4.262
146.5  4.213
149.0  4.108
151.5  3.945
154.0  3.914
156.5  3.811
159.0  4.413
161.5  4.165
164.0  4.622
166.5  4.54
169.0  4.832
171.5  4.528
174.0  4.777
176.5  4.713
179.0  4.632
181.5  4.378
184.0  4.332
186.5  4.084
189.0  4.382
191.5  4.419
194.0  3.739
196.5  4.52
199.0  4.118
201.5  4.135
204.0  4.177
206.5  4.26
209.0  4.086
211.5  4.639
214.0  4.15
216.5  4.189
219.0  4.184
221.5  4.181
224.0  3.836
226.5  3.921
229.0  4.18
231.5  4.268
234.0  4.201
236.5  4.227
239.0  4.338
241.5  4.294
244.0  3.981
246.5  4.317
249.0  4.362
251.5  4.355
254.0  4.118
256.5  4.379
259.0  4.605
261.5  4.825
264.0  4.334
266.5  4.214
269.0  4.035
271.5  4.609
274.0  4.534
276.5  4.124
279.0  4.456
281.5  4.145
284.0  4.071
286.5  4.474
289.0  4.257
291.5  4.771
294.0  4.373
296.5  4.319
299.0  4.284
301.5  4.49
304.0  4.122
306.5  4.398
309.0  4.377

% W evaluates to 1.5 K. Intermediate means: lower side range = 4.78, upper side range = 4.37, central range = 4.22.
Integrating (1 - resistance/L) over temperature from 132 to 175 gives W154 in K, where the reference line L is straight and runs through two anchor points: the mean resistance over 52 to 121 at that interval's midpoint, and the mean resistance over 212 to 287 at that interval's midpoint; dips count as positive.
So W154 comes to 1.4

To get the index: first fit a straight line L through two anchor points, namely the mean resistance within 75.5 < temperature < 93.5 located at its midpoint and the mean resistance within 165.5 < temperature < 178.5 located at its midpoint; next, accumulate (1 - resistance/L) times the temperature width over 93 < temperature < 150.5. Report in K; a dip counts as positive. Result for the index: -2.4 K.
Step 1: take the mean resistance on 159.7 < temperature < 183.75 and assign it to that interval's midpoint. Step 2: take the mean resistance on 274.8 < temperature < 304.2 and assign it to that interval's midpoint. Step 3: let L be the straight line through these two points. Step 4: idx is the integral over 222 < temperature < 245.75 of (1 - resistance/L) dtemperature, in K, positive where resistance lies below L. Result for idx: 1.6 K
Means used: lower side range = 4.56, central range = 4.14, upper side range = 4.33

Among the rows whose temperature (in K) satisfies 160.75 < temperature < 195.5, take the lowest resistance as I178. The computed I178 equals 3.739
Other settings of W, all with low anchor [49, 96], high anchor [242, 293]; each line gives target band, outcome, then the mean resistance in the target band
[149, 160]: 1.0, 4.02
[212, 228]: 1.0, 4.1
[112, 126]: -2.6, 5.3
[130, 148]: 0.3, 4.39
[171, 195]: 0.1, 4.4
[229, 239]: 0.3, 4.24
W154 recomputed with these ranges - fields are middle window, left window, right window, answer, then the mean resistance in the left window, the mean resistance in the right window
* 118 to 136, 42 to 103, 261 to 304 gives -2.27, 4.5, 4.36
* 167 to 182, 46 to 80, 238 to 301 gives -0.81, 4.5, 4.34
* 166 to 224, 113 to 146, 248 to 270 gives 3.35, 4.84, 4.36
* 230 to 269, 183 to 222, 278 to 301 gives -0.15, 4.22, 4.35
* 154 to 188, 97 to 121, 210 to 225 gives 0.59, 4.92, 4.2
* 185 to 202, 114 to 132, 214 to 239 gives 1.03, 5.19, 4.14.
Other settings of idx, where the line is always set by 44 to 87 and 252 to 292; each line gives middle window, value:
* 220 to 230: 0.82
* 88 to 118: -2.27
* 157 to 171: -0.18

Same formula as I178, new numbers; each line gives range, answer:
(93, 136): 4.345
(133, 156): 3.914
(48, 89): 4.183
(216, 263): 3.836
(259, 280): 4.035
